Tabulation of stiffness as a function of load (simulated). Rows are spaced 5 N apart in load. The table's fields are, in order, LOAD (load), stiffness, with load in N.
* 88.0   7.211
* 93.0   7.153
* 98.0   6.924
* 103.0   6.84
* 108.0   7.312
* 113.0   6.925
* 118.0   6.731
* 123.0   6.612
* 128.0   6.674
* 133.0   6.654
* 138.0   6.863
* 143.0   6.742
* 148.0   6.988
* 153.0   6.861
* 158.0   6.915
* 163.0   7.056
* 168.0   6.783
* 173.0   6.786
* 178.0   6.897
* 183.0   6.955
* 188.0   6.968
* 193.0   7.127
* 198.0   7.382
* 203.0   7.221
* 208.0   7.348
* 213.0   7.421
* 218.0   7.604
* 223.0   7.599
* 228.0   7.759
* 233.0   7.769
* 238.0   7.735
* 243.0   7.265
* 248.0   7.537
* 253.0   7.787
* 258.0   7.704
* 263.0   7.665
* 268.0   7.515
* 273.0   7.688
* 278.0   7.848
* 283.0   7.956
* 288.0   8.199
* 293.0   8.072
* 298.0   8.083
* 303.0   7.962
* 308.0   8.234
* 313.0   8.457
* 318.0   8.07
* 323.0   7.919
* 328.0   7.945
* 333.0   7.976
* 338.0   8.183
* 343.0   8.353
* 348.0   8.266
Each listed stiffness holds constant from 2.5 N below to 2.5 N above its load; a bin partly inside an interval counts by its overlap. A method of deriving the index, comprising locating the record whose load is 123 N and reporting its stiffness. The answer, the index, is 6.612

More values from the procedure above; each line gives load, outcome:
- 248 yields 7.537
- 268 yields 7.515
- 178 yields 6.897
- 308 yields 8.234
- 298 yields 8.083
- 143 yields 6.742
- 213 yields 7.421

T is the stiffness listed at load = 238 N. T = 7.735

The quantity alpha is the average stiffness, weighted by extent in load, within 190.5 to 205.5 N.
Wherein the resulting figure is 7.24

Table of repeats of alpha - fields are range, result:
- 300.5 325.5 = 8.13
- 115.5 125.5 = 6.67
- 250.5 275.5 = 7.67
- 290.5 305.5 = 8.04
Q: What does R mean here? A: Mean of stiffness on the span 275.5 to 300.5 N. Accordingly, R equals 8.03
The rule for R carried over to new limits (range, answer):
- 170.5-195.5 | 6.95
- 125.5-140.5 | 6.73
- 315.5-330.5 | 7.98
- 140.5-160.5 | 6.88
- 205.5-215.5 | 7.38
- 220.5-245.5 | 7.63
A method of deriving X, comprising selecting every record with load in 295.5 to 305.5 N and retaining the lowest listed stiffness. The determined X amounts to 7.962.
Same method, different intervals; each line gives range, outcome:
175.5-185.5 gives 6.897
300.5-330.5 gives 7.919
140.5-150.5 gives 6.742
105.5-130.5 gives 6.612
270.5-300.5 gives 7.688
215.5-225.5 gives 7.599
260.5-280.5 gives 7.515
